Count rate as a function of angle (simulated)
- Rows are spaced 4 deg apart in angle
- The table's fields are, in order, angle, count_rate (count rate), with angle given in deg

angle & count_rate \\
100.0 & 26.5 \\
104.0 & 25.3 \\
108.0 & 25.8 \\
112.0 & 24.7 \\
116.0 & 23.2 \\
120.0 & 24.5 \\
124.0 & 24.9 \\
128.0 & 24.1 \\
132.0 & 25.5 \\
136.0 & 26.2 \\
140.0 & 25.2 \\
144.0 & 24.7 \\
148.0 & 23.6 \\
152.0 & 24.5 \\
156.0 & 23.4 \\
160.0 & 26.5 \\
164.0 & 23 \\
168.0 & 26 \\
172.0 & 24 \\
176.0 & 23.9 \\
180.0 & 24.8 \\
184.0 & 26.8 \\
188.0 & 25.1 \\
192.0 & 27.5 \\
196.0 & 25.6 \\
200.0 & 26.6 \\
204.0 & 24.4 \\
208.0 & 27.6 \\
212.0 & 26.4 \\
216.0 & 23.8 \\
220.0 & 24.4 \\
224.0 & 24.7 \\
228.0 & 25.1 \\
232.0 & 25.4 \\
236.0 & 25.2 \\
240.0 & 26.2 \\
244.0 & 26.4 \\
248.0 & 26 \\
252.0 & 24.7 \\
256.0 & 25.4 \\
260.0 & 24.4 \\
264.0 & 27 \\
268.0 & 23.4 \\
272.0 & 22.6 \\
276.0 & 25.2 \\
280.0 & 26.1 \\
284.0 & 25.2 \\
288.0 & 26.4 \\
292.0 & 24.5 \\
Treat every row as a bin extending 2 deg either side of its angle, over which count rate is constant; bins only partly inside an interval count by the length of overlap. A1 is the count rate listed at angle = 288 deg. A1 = 26.4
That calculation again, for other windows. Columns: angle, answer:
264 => 27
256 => 25.4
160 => 26.5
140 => 25.2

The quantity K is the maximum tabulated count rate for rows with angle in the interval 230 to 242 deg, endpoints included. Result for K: 26.2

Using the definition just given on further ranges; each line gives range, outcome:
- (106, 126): 25.8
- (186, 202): 27.5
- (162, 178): 26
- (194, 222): 27.6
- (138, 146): 25.2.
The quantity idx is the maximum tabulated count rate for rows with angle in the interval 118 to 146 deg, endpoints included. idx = 26.2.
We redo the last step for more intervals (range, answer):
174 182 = 24.8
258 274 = 27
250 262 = 25.4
